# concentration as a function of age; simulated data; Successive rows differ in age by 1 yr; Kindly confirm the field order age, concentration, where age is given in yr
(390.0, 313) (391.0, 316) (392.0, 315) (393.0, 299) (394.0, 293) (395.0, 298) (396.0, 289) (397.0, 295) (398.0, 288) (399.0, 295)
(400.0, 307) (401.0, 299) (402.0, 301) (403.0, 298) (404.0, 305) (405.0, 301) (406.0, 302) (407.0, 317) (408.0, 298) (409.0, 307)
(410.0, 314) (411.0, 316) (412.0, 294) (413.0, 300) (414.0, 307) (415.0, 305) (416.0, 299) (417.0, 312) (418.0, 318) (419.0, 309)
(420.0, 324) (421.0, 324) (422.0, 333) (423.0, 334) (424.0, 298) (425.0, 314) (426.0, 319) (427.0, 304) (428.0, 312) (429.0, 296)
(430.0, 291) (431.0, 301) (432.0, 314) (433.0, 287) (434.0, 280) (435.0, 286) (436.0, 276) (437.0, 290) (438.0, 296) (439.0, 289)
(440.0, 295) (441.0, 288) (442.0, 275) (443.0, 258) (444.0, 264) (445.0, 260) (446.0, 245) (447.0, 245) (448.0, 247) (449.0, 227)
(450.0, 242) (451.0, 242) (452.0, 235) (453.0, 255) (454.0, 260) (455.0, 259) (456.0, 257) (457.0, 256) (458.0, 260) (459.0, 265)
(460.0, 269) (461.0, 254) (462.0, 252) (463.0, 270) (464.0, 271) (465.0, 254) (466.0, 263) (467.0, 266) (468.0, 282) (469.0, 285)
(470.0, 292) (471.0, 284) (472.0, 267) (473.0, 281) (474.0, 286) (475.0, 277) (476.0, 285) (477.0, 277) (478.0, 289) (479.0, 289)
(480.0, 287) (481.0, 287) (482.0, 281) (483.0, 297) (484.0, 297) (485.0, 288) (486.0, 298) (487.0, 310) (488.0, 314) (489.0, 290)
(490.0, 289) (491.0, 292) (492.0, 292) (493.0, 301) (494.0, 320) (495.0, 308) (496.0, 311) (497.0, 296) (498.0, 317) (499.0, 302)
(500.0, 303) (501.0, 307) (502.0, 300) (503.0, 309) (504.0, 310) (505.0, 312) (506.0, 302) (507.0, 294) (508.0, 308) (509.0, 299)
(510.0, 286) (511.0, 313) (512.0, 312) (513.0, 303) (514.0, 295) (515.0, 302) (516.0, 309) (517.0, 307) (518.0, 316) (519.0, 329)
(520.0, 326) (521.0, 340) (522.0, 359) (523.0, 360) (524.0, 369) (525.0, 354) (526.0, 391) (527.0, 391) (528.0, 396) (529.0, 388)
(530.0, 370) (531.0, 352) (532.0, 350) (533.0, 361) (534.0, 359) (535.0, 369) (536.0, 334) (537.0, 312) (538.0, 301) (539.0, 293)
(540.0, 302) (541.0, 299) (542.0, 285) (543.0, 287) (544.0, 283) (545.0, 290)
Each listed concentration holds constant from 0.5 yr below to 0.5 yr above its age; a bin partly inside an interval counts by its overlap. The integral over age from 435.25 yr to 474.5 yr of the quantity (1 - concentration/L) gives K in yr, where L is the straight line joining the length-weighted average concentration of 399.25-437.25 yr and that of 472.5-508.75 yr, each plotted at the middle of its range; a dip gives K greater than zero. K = 4.6 yr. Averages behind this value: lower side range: 305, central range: 266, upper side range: 297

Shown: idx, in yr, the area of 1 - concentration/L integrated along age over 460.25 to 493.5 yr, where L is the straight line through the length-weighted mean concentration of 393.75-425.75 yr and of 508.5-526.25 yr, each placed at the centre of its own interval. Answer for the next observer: 3.7 yr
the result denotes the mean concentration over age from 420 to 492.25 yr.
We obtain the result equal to 281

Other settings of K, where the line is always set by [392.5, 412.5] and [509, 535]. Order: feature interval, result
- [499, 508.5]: 0.9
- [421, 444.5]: 1.1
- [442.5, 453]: 2.3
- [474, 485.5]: 1.4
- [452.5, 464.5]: 2.2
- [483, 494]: 1.1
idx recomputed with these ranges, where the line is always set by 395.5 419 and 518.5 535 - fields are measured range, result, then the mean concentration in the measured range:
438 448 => 1.6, 269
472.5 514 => 5.7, 298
